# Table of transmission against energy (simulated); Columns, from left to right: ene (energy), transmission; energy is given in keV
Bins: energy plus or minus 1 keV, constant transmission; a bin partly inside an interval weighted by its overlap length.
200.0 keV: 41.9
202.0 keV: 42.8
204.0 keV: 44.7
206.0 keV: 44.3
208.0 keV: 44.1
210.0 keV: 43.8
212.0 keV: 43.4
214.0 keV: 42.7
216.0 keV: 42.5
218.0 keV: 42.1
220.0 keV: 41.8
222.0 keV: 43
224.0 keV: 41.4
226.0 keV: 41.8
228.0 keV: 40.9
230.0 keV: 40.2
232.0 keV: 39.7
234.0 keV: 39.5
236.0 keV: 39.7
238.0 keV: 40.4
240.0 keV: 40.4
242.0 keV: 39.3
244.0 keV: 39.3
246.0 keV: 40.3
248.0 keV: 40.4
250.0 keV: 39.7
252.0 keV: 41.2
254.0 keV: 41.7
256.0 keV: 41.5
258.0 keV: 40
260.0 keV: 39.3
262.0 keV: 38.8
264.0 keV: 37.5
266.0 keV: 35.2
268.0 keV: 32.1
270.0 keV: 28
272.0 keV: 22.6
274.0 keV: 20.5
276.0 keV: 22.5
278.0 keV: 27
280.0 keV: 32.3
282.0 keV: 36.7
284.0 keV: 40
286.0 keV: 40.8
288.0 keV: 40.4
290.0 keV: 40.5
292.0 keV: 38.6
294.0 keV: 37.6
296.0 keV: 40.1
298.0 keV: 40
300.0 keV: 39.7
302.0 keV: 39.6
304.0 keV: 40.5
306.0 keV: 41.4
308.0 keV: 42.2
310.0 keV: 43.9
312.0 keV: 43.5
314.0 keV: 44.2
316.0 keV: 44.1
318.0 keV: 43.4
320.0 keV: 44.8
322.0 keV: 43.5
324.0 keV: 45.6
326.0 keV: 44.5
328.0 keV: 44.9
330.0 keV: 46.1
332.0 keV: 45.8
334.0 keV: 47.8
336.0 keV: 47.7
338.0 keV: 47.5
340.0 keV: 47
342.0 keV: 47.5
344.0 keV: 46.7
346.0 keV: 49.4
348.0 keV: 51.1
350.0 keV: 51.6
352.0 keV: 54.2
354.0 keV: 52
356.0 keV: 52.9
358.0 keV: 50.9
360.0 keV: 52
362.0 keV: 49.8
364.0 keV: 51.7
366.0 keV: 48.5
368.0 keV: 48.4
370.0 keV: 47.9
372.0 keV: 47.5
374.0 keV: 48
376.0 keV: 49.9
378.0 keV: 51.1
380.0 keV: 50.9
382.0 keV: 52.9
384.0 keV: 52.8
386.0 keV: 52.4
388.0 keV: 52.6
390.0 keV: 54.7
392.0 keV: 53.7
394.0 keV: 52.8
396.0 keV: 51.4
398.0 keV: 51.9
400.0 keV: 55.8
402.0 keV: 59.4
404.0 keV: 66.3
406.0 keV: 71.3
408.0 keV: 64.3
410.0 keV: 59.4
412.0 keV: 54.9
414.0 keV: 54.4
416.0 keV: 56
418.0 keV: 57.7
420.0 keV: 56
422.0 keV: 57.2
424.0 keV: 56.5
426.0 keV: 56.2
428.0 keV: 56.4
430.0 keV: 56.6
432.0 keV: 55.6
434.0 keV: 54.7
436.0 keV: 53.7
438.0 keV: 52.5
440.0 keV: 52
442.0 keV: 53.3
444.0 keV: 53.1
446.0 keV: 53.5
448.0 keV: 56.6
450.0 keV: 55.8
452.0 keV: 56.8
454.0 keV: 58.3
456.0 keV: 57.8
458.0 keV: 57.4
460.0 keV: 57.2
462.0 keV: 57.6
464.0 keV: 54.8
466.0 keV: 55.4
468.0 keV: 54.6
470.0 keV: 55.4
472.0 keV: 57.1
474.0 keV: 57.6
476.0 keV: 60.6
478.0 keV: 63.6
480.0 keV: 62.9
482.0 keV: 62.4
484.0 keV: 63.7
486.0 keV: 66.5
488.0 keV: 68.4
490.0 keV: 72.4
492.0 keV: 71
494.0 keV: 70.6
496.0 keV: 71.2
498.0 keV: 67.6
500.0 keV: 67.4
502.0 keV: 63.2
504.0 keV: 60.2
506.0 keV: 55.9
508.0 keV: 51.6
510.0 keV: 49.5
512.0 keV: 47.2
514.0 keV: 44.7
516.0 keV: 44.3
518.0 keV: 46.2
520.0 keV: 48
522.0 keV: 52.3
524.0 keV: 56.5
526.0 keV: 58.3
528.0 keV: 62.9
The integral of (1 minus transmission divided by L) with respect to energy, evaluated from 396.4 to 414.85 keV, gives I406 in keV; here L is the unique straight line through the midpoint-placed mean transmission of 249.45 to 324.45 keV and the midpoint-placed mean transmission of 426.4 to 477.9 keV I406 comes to -3.1 keV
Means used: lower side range 38.1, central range 59.5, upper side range 55.9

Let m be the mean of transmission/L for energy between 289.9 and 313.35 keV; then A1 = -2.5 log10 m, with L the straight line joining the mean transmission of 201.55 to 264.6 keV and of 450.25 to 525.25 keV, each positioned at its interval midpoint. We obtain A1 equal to 0.13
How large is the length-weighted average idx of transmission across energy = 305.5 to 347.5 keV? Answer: 45.4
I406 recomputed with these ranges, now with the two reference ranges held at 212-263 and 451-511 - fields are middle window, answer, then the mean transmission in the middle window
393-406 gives -0.8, 57.4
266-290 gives 6.8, 31.7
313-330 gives 1.2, 44.5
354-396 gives 0.9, 51.1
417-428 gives -0.1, 56.7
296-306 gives 1.3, 40.1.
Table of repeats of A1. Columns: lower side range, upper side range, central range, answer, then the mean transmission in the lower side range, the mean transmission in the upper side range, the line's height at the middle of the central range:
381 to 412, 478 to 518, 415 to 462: 0.05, 56.7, 60.8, 58.4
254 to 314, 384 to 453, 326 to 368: -0.08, 36.9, 56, 45.8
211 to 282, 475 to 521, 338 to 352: -0.06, 37.7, 60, 46.4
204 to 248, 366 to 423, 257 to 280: 0.39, 41.5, 54.6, 44.8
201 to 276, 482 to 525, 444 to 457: -0.02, 39.1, 59.1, 55.1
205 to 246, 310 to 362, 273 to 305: 0.24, 41.5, 47.5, 45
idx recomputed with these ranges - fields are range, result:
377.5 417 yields 56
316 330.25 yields 44.6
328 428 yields 52.7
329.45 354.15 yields 48.7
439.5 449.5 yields 53.9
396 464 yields 56.7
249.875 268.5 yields 38.8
